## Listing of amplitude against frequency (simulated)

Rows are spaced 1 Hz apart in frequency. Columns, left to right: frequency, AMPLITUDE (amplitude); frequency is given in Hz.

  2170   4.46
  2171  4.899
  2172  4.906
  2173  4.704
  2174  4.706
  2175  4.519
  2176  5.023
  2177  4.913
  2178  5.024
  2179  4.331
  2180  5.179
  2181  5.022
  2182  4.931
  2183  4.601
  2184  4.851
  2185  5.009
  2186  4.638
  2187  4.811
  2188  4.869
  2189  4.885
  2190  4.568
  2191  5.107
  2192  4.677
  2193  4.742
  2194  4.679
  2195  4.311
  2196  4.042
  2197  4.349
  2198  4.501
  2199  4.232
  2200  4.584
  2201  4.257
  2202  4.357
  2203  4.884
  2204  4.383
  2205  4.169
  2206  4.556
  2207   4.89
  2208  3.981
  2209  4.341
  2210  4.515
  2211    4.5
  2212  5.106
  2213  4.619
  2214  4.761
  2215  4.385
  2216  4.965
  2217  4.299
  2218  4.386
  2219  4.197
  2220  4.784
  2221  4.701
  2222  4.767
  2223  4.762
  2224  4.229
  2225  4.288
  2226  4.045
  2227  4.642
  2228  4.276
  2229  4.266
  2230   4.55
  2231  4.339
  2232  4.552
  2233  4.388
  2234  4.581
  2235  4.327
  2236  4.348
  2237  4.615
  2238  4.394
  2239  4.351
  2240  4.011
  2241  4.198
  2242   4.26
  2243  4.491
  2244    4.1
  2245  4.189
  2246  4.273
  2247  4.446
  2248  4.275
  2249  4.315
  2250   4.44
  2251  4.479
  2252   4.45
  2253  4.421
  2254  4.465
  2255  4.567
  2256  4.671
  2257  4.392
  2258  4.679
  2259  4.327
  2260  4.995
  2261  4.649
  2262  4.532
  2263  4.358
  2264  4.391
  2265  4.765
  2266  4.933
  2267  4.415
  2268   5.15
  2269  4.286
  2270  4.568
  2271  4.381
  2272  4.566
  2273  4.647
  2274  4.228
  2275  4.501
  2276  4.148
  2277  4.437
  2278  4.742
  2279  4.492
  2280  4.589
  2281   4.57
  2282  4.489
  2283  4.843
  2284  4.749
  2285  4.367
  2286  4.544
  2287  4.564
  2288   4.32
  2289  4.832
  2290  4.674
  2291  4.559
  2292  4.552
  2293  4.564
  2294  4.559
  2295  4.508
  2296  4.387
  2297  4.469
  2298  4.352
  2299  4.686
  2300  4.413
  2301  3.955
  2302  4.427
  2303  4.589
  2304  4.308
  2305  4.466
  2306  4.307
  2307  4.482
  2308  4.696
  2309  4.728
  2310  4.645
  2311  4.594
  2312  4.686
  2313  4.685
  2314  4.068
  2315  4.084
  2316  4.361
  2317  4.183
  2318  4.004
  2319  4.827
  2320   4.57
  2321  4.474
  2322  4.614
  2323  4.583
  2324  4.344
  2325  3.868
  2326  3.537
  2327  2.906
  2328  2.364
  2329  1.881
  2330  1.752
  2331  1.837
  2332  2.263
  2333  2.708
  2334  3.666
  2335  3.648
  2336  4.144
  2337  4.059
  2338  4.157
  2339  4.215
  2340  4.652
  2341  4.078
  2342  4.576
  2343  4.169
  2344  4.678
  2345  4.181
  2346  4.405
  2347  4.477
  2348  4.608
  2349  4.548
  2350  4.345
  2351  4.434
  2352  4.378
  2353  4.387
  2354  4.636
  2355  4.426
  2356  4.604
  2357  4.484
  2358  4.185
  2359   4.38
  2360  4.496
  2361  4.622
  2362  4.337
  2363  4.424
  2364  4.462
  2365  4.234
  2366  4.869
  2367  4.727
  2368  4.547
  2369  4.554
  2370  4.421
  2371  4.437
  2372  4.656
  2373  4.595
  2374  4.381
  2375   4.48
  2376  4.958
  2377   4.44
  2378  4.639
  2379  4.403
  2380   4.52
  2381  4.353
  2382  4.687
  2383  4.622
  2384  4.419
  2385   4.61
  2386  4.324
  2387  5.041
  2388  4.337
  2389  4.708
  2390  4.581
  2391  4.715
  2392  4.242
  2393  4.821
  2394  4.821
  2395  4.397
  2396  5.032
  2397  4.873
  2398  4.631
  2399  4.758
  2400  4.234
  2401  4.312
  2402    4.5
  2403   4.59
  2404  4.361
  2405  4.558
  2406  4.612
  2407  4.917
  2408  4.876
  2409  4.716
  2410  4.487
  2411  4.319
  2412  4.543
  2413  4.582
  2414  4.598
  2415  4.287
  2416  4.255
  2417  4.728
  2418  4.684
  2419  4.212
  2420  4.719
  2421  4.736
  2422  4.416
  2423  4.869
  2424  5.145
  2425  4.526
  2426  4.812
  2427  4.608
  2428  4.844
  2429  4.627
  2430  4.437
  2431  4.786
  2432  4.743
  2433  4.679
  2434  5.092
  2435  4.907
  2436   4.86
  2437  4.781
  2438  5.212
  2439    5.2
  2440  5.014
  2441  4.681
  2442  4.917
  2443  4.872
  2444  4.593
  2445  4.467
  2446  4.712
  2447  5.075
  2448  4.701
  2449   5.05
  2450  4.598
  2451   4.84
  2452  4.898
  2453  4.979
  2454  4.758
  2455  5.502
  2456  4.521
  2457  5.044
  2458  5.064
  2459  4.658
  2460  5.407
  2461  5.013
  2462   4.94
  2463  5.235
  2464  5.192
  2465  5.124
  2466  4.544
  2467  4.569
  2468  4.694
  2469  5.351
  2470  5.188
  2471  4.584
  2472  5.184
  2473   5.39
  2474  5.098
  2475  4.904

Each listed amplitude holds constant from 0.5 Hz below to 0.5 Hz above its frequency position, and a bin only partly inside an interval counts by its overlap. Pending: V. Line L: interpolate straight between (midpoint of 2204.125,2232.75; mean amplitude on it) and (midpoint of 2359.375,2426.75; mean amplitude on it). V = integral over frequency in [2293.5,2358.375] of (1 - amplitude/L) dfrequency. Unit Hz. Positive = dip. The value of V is 5.7 Hz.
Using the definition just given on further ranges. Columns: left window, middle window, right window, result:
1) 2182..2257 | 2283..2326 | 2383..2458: 1.1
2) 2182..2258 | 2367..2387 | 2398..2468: 0.6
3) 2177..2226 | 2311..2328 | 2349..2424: 1.4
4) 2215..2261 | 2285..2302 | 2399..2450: 0.1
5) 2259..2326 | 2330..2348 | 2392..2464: 2.9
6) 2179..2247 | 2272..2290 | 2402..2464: 0.2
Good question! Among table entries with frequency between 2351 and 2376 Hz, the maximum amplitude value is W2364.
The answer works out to 4.958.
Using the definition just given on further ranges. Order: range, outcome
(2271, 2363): 4.843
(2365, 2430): 5.145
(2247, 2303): 5.15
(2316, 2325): 4.827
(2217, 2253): 4.784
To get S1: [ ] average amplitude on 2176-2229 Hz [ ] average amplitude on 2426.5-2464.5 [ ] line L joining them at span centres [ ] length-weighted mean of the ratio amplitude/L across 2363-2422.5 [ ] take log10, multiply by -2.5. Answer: 0.06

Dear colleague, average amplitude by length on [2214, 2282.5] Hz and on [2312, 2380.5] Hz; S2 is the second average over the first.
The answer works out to 0.93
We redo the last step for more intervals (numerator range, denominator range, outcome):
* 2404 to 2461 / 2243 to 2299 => 1.05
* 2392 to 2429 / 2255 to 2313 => 1.02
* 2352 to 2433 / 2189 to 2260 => 1.02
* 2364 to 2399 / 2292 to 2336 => 1.14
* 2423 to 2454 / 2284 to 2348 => 1.16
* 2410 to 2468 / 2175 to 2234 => 1.04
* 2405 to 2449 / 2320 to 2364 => 1.18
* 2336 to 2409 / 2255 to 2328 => 1.01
